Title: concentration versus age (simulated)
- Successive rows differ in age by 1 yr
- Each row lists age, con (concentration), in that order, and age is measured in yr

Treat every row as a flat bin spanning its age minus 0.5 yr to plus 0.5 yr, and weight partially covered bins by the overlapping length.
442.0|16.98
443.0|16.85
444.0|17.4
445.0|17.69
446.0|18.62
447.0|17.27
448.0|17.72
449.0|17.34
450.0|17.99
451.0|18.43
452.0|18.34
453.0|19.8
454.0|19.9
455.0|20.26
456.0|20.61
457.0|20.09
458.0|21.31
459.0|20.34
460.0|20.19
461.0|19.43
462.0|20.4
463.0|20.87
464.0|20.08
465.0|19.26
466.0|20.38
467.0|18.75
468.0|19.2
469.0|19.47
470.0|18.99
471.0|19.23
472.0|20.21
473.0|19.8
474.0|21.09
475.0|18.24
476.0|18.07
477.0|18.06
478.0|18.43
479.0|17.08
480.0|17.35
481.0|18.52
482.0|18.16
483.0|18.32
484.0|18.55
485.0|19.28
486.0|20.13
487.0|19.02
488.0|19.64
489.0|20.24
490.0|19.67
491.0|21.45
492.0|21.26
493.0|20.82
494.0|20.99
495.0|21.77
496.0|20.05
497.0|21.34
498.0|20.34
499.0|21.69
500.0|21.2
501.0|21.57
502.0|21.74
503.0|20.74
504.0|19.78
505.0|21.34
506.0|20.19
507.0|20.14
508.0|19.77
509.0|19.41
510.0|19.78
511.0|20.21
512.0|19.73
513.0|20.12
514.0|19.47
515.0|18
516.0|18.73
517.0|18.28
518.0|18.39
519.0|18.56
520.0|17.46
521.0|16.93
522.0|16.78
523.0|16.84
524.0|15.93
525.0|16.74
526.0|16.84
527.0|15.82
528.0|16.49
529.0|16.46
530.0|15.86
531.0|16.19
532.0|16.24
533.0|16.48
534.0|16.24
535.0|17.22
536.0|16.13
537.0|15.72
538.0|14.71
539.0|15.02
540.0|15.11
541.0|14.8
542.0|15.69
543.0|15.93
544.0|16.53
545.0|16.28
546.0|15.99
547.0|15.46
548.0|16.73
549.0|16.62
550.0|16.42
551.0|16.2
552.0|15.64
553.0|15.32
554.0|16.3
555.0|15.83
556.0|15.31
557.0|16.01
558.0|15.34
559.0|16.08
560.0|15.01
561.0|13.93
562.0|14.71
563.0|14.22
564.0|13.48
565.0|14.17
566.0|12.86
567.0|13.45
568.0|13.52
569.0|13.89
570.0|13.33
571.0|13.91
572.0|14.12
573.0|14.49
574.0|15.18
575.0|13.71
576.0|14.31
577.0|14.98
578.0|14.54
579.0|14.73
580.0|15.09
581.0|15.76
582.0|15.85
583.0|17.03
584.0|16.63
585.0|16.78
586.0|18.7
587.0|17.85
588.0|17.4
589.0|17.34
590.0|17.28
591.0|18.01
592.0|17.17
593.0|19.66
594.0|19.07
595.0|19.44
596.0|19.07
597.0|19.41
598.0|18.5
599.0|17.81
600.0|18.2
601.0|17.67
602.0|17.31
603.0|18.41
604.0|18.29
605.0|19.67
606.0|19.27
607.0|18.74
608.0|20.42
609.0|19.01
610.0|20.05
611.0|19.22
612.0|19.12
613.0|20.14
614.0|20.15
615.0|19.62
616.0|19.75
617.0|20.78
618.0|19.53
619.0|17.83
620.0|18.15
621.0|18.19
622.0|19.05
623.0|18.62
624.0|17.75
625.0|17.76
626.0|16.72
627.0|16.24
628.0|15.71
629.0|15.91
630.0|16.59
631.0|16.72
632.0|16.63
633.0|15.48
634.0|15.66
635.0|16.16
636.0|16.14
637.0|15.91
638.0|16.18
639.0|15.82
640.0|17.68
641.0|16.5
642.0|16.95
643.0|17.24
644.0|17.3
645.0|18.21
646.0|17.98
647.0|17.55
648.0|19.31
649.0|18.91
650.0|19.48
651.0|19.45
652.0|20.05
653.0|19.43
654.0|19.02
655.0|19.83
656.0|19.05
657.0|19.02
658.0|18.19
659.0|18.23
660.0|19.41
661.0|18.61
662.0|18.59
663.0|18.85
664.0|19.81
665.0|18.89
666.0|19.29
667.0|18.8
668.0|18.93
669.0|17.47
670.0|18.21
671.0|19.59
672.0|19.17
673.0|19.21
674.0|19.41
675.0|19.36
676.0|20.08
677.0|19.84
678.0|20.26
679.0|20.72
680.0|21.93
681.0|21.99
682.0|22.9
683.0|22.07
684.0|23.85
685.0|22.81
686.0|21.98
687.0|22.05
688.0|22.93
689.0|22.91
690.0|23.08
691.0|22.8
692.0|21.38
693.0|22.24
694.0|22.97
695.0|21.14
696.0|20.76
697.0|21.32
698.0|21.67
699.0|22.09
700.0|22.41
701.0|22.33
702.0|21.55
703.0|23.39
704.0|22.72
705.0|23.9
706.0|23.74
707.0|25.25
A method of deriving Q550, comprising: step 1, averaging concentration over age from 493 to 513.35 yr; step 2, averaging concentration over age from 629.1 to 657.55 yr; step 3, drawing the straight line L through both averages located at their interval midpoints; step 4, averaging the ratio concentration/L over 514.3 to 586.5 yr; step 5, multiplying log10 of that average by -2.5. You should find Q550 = 0.24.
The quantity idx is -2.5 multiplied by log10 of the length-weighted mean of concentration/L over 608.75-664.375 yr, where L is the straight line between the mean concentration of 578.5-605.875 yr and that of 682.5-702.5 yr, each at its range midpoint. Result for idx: 0.09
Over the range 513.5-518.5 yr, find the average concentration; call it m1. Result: 18.6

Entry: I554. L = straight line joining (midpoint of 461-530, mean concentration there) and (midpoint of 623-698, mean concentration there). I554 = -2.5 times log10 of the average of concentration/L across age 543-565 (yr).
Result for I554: 0.23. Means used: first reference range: 19.2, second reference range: 19.2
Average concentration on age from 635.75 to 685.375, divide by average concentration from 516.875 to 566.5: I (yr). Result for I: 1.20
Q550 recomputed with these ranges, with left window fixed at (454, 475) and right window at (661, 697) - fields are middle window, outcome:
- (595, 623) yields 0.08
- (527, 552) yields 0.25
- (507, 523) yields 0.08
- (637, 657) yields 0.14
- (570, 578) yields 0.38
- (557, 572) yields 0.39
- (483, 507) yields -0.02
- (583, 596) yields 0.14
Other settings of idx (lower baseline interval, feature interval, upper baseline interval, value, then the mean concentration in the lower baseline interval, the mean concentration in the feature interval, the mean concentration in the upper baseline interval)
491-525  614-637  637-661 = 0.058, 19.7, 17.5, 18.3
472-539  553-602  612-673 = 0.154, 18.7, 16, 18.2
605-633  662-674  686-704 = 0.104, 18.4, 18.9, 22.2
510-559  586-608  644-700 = -0.007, 16.7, 18.4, 20.2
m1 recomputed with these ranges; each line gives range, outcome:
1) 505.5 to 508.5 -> 20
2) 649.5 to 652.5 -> 19.7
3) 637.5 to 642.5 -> 16.6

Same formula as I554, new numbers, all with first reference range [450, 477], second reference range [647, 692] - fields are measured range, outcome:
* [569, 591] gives 0.26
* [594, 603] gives 0.08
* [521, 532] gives 0.20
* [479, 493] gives 0.02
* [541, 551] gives 0.23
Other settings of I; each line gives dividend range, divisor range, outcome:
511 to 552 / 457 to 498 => 0.85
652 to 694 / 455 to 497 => 1.03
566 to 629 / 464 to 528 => 0.90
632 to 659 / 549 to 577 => 1.21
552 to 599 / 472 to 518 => 0.80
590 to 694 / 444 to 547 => 1.02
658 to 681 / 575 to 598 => 1.13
